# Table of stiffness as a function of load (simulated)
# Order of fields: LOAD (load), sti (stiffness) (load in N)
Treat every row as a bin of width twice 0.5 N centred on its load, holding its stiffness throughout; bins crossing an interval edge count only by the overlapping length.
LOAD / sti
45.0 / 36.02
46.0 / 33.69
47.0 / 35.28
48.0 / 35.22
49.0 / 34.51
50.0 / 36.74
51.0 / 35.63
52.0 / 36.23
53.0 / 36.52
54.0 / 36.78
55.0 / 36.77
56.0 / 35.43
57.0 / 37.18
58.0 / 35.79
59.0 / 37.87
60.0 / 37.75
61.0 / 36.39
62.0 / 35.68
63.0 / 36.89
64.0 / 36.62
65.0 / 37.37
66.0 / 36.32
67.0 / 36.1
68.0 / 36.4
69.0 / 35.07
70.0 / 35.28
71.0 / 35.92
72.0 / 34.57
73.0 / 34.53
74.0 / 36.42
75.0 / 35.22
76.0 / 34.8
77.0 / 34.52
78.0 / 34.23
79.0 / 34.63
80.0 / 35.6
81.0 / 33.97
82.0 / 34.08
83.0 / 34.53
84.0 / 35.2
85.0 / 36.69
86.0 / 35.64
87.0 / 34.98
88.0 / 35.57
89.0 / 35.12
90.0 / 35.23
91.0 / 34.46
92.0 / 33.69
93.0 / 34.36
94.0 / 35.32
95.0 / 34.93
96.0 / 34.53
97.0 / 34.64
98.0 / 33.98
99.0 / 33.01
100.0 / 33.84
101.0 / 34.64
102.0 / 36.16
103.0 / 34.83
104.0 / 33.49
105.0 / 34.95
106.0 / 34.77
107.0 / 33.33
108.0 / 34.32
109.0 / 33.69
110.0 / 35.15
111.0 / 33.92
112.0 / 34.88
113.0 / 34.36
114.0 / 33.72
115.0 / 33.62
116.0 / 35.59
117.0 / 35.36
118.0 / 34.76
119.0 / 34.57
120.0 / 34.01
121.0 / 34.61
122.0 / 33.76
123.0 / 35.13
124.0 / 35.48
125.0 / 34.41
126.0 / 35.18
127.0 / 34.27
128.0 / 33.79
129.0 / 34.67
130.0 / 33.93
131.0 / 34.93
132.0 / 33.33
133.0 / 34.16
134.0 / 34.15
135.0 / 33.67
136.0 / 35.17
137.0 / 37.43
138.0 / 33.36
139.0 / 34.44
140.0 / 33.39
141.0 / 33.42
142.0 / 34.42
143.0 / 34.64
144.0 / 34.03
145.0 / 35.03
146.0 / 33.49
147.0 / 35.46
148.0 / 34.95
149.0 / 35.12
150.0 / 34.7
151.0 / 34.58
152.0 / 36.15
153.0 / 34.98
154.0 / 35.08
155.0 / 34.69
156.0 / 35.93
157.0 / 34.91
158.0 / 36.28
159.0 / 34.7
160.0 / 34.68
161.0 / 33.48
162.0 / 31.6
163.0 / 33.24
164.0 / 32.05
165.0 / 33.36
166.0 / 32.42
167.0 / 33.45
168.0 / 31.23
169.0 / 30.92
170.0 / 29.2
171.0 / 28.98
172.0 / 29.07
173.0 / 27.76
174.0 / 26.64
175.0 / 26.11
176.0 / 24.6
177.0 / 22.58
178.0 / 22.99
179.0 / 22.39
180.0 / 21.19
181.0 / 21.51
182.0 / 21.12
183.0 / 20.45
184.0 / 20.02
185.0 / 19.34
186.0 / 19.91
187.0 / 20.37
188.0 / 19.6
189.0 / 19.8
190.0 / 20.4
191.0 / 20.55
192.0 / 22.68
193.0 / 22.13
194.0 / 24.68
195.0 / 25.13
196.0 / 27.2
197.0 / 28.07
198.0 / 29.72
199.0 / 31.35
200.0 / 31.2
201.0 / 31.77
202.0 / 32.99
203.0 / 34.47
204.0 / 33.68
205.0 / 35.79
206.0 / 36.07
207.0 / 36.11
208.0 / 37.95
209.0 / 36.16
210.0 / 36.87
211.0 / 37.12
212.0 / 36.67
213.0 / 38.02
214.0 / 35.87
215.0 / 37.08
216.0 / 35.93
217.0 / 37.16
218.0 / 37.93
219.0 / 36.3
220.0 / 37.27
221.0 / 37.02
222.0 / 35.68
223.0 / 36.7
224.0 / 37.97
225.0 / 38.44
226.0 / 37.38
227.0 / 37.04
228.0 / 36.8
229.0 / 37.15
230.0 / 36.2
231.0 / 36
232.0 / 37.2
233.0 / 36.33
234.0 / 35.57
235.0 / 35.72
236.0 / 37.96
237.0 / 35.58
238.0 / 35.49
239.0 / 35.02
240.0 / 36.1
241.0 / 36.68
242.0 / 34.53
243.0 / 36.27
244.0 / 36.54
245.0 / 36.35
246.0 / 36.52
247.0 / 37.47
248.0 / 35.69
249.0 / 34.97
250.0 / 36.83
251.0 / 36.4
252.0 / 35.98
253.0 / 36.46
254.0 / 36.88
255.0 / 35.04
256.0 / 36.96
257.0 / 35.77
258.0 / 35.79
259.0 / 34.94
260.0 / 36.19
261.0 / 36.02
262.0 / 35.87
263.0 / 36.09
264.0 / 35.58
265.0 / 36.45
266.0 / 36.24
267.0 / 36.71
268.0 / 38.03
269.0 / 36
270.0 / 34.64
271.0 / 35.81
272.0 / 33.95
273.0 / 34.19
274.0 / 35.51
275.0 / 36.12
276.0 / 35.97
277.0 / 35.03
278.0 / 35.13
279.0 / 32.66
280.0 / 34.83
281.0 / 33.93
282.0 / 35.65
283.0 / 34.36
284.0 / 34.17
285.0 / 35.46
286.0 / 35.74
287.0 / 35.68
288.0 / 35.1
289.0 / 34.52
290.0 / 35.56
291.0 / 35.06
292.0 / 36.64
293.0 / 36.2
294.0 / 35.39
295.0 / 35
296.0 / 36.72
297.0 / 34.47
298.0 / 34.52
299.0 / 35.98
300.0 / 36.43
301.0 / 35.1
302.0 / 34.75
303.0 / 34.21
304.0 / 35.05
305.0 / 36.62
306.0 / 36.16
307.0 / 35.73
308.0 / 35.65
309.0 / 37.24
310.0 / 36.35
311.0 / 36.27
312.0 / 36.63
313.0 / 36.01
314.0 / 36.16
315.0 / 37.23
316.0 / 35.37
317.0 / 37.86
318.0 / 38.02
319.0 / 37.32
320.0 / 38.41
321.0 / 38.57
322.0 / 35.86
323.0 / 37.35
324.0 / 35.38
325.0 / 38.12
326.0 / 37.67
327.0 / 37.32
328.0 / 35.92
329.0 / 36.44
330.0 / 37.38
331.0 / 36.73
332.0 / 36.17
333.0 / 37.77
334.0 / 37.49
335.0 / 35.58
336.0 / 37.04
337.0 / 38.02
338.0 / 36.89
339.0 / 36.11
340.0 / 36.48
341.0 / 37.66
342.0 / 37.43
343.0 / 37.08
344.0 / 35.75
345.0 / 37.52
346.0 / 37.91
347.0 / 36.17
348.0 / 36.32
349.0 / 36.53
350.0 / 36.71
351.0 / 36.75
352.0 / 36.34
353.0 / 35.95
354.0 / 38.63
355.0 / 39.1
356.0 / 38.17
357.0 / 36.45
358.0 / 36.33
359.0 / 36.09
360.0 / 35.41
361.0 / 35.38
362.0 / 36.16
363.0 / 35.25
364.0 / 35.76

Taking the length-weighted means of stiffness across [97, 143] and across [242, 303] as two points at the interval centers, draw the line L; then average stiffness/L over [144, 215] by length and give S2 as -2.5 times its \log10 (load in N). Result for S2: 0.16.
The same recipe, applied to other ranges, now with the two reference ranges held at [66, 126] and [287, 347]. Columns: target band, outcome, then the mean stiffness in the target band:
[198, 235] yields -0.01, 36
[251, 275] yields 0.00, 35.9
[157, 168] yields 0.06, 33.5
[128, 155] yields 0.02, 34.6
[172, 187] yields 0.48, 22.8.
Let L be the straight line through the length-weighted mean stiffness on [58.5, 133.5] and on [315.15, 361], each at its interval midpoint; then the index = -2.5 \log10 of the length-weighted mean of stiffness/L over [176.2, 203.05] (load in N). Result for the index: 0.43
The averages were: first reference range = 34.9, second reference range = 37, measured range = 24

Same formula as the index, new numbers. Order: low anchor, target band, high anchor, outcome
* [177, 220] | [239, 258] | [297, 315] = -0.13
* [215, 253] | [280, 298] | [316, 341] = 0.05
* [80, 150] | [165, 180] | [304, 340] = 0.26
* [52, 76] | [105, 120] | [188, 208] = -0.03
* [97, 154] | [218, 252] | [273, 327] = -0.03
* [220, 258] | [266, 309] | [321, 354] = 0.04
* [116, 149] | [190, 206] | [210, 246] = 0.24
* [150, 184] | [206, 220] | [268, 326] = -0.15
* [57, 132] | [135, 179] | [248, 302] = 0.09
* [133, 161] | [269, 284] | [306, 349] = 0.04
